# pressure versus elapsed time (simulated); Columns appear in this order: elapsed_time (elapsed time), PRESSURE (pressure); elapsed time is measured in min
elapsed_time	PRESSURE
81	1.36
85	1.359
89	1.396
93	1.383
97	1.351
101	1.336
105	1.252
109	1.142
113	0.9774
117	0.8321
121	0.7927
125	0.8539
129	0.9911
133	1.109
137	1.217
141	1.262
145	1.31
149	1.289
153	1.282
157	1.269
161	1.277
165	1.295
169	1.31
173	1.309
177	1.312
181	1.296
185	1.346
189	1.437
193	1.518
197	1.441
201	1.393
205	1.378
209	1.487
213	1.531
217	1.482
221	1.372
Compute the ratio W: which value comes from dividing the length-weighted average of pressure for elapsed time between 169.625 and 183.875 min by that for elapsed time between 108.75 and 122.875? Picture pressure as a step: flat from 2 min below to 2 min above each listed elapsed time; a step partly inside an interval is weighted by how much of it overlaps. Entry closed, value 1.4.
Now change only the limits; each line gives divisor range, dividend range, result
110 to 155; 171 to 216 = 1.30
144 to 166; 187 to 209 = 1.12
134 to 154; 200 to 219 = 1.15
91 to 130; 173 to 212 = 1.28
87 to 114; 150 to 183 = 1.02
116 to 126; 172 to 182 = 1.59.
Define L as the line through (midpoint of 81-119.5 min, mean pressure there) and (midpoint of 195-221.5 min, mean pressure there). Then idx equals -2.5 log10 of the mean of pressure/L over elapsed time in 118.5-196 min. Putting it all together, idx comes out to 0.09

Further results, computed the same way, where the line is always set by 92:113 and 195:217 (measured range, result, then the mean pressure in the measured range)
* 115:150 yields 0.229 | 1.07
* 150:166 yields 0.066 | 1.28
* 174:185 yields 0.071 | 1.31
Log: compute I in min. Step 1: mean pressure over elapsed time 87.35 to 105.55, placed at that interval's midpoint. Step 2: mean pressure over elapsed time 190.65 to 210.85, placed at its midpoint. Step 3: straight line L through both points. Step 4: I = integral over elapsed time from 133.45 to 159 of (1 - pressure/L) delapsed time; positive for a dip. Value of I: 2.43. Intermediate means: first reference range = 1.35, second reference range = 1.44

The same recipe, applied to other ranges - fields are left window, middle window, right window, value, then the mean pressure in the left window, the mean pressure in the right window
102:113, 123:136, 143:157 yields 2.4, 1.17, 1.29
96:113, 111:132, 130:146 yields 5.5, 1.23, 1.2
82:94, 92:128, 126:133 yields 3.0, 1.38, 1.01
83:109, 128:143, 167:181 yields 1.9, 1.33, 1.31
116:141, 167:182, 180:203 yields -0.1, 0.995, 1.41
